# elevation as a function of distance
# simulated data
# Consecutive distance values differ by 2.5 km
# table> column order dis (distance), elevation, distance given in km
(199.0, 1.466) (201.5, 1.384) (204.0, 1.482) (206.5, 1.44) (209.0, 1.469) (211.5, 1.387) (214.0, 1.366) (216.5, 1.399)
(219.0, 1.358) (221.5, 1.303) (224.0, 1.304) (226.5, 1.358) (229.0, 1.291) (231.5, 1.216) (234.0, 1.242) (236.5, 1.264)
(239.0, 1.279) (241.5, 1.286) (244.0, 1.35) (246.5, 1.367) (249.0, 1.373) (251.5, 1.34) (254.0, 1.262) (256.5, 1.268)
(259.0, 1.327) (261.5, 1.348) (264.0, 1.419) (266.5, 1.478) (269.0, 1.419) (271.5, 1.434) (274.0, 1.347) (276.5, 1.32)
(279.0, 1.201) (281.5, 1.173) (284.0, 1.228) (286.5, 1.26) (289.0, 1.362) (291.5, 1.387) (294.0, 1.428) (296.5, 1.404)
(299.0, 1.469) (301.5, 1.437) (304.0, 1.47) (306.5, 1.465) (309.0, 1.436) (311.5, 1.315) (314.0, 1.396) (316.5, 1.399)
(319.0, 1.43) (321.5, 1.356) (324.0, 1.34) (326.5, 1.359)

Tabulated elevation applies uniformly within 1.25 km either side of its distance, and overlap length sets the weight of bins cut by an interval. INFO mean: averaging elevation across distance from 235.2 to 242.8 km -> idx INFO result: 1.28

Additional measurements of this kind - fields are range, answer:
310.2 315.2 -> 1.36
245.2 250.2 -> 1.37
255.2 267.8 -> 1.37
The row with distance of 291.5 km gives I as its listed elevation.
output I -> 1.387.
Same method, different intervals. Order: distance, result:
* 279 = 1.201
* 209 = 1.469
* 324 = 1.34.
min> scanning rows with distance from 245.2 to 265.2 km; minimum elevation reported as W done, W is 1.262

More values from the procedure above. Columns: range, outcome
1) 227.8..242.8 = 1.216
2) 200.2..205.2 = 1.384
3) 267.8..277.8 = 1.32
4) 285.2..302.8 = 1.26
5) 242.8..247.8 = 1.35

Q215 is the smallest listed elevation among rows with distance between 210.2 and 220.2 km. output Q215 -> 1.358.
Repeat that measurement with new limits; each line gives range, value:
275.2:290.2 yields 1.173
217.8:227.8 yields 1.303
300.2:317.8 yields 1.315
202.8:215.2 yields 1.366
